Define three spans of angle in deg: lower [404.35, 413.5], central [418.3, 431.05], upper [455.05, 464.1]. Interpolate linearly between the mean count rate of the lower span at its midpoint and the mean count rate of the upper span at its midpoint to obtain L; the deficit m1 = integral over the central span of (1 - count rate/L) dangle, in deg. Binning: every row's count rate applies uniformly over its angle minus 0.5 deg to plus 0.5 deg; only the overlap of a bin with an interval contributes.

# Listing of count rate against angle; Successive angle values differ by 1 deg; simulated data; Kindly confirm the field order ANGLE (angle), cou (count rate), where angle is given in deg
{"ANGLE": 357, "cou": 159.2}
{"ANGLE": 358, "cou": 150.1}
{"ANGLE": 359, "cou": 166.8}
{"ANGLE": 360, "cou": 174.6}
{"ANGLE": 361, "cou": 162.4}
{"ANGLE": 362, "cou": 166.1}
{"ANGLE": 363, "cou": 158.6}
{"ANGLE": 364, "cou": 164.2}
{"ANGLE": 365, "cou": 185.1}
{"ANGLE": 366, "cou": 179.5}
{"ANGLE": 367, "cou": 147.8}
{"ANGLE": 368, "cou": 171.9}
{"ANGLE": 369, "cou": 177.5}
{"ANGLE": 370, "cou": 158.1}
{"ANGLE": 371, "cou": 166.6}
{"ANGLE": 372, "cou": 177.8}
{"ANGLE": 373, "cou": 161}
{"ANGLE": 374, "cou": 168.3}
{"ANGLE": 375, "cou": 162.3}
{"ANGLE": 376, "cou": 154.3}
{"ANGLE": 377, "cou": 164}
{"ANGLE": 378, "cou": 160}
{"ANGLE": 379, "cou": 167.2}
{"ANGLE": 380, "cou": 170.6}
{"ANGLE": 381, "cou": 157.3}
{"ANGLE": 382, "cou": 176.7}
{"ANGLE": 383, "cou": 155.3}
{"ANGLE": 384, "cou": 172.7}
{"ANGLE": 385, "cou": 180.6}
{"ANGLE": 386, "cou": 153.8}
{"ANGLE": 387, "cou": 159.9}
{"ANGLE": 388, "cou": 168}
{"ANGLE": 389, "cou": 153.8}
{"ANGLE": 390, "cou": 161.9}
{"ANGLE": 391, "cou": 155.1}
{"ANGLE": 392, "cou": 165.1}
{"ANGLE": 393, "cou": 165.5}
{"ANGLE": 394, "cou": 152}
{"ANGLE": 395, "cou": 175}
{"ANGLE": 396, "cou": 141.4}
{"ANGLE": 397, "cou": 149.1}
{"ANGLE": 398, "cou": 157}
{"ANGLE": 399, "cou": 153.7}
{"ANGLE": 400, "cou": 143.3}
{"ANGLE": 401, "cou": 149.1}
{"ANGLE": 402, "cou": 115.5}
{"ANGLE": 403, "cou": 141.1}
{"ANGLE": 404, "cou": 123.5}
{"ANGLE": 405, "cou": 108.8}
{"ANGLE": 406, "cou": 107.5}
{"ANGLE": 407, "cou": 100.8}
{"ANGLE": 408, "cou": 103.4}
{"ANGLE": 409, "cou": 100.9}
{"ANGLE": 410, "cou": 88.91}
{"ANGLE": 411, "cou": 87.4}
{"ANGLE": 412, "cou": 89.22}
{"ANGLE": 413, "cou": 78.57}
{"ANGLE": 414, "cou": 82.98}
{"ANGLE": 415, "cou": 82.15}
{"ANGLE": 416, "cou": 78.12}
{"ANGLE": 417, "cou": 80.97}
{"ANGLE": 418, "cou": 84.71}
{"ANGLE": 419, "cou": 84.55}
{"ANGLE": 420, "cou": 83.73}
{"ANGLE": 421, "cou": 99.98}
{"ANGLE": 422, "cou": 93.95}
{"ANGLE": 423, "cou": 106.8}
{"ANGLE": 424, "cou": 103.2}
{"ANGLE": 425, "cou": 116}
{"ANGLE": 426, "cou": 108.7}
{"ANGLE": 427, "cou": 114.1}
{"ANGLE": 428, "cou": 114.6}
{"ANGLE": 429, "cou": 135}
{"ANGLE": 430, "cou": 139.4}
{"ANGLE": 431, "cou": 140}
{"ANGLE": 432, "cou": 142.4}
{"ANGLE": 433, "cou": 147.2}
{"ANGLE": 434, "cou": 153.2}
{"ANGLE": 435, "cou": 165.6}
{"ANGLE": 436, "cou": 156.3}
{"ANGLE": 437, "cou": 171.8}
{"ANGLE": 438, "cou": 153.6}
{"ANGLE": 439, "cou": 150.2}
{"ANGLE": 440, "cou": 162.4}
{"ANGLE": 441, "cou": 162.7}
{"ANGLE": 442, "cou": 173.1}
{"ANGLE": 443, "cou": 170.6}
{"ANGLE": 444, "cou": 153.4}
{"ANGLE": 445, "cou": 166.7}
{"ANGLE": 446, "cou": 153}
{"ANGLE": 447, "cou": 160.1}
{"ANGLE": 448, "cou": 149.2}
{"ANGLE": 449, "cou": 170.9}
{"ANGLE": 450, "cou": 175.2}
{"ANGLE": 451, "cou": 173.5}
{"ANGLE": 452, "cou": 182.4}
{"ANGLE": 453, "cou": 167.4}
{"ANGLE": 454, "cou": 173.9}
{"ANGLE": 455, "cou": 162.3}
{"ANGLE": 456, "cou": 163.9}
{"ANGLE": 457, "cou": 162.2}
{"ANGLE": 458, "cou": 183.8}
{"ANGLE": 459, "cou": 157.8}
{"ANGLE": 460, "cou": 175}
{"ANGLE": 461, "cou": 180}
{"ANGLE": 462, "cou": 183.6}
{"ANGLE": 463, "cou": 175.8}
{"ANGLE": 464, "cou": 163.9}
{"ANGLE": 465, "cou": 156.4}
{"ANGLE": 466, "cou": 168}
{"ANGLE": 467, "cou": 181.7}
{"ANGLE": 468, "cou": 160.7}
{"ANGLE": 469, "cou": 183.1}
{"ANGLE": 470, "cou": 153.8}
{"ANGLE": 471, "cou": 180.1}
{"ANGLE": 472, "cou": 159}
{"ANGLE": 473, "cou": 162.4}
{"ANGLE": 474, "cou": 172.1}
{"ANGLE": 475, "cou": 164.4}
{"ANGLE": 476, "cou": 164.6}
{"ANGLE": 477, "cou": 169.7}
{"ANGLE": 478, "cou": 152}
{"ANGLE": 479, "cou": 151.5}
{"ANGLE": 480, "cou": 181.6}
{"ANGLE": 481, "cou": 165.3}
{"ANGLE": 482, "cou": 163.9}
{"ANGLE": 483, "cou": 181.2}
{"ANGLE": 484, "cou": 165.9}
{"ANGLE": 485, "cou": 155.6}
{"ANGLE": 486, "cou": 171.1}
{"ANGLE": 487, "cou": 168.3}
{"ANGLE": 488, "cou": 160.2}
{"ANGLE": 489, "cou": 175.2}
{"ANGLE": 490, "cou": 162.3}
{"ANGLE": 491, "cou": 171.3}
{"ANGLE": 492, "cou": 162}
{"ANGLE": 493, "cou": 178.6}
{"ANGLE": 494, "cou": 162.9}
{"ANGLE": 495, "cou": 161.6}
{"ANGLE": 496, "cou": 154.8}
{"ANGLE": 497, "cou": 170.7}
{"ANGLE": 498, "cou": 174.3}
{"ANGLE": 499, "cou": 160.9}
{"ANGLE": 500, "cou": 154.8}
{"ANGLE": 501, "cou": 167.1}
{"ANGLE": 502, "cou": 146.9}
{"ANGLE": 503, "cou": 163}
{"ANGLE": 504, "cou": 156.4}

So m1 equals 1.2 deg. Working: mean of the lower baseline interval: 96.6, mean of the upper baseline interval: 172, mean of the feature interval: 109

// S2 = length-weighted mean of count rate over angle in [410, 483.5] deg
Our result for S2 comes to 146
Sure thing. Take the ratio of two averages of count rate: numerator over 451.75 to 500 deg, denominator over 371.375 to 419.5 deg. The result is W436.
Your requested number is 1.2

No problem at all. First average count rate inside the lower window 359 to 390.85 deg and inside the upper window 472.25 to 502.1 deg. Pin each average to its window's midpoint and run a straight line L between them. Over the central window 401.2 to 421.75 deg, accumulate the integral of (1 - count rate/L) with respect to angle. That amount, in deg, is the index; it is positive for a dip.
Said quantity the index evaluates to 8.5 deg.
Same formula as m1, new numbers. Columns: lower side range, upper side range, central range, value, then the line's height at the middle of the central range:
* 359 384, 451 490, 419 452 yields 5.0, 168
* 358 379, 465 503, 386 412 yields 4.6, 166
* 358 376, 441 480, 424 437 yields 2.4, 167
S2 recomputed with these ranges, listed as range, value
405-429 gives 96.4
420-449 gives 141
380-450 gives 135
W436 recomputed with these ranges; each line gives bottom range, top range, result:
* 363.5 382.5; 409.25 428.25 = 0.56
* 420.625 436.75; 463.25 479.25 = 1.29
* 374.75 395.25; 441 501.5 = 1.02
